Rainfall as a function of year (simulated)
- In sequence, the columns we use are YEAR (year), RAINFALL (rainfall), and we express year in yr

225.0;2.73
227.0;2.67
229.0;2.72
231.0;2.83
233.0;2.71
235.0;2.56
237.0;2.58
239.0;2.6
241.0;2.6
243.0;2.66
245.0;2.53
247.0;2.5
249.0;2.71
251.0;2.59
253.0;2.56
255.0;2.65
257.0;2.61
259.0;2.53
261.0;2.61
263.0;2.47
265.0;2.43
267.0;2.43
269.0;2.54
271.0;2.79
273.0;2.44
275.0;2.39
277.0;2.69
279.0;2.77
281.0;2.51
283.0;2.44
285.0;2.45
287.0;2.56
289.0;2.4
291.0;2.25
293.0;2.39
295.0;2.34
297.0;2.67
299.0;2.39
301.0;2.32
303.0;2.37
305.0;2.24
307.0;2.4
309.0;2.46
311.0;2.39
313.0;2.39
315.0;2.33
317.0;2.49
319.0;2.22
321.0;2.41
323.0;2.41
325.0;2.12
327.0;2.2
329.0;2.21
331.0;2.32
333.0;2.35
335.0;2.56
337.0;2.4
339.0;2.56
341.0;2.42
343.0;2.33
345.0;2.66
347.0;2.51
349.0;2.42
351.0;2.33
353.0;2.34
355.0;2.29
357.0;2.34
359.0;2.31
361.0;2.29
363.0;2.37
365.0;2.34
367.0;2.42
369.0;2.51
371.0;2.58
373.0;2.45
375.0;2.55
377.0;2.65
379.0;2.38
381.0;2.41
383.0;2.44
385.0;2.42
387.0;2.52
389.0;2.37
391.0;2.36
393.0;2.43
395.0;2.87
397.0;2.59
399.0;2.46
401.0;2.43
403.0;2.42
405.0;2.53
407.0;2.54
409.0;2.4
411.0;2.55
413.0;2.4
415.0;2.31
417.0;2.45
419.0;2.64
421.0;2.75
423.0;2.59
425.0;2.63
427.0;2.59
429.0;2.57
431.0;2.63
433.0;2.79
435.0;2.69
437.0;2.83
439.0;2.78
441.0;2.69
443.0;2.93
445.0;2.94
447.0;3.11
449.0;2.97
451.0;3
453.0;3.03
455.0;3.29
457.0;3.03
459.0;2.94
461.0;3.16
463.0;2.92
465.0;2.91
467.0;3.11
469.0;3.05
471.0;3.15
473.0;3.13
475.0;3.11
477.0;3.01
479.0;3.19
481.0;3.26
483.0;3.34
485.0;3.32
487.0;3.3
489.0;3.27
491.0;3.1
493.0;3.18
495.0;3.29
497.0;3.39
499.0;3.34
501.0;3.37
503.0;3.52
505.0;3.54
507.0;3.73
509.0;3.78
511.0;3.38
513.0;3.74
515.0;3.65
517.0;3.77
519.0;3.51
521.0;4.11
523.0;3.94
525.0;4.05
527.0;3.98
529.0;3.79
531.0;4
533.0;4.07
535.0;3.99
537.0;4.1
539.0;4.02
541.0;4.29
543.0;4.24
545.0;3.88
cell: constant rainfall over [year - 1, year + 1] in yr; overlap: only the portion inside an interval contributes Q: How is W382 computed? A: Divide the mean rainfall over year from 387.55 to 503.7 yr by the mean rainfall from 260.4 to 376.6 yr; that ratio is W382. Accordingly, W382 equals 1.19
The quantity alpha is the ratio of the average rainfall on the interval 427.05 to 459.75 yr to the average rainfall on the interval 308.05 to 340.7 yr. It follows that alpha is 1.2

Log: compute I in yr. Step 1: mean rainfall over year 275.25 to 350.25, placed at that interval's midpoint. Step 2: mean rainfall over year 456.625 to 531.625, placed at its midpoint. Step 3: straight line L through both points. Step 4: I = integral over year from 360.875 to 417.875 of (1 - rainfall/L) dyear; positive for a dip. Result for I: 7.3 yr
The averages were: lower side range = 2.41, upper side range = 3.4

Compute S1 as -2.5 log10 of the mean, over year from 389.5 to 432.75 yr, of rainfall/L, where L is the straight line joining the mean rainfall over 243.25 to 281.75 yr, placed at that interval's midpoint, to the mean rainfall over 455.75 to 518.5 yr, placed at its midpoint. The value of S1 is 0.200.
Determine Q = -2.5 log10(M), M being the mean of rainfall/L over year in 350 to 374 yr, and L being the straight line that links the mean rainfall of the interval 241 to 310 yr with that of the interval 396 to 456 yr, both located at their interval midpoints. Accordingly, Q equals 0.10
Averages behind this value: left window 2.5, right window 2.68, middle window 2.38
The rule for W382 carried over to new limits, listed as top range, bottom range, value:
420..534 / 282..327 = 1.36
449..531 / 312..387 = 1.40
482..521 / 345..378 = 1.43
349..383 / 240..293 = 0.95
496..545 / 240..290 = 1.49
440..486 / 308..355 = 1.29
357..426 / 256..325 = 1.01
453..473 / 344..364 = 1.28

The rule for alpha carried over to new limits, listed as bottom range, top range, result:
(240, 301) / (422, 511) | 1.22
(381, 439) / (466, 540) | 1.39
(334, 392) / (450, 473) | 1.26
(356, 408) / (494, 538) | 1.52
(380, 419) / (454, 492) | 1.27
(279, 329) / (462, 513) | 1.37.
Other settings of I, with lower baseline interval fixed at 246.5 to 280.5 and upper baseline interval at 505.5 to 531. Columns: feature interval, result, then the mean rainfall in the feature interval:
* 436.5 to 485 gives 6.5 yr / 3.04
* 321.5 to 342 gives 3.8 yr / 2.36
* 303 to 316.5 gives 2.0 yr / 2.37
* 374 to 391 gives 3.7 yr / 2.46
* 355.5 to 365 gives 2.2 yr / 2.33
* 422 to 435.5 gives 2.9 yr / 2.64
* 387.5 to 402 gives 3.2 yr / 2.5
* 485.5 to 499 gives 1.5 yr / 3.26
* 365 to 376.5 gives 2.2 yr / 2.49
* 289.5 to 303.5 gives 1.7 yr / 2.39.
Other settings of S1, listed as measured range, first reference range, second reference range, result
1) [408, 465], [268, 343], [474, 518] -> 0.118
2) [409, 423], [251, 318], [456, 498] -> 0.169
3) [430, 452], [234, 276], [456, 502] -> 0.079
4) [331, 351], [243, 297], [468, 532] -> 0.151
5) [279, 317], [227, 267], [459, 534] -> 0.148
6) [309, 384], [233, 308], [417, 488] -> 0.127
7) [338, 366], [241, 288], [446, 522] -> 0.189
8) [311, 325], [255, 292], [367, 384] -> 0.067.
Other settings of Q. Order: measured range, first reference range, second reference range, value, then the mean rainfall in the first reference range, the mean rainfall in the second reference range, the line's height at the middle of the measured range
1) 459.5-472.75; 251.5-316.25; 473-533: 0.100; 2.48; 3.52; 3.34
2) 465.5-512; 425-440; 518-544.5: 0.047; 2.69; 4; 3.44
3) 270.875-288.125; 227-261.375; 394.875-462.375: 0.039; 2.62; 2.72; 2.64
